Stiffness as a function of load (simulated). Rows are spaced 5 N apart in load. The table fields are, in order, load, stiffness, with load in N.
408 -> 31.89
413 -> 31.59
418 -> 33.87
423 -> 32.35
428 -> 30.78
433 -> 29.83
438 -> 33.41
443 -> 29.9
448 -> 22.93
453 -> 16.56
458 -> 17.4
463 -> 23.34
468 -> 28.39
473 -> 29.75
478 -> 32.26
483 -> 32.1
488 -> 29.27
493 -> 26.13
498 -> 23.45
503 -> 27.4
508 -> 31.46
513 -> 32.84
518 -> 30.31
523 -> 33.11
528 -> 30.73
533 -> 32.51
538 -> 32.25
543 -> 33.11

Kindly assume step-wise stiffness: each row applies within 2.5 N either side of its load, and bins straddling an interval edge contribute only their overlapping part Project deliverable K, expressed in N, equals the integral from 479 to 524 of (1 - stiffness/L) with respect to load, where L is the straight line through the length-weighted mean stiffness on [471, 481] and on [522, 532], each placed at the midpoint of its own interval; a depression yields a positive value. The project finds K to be 2.8 N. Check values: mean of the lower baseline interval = 31.1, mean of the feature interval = 29.5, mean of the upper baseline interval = 31.8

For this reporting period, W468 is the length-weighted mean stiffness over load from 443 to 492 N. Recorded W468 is 26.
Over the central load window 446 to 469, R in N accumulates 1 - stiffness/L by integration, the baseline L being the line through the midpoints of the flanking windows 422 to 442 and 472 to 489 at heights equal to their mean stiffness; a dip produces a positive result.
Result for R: 7.3 N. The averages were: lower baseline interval 31.4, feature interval 21.3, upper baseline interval 31.1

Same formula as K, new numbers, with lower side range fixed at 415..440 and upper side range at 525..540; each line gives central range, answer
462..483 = 1.78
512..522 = 0.08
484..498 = 1.98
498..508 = 1.40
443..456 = 4.22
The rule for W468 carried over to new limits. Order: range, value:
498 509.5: 28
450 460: 17.3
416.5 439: 31.9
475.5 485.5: 32.2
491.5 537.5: 30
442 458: 21.6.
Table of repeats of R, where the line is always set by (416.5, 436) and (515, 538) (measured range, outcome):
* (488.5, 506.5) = 3.0 N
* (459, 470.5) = 2.5 N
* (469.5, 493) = 1.1 N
